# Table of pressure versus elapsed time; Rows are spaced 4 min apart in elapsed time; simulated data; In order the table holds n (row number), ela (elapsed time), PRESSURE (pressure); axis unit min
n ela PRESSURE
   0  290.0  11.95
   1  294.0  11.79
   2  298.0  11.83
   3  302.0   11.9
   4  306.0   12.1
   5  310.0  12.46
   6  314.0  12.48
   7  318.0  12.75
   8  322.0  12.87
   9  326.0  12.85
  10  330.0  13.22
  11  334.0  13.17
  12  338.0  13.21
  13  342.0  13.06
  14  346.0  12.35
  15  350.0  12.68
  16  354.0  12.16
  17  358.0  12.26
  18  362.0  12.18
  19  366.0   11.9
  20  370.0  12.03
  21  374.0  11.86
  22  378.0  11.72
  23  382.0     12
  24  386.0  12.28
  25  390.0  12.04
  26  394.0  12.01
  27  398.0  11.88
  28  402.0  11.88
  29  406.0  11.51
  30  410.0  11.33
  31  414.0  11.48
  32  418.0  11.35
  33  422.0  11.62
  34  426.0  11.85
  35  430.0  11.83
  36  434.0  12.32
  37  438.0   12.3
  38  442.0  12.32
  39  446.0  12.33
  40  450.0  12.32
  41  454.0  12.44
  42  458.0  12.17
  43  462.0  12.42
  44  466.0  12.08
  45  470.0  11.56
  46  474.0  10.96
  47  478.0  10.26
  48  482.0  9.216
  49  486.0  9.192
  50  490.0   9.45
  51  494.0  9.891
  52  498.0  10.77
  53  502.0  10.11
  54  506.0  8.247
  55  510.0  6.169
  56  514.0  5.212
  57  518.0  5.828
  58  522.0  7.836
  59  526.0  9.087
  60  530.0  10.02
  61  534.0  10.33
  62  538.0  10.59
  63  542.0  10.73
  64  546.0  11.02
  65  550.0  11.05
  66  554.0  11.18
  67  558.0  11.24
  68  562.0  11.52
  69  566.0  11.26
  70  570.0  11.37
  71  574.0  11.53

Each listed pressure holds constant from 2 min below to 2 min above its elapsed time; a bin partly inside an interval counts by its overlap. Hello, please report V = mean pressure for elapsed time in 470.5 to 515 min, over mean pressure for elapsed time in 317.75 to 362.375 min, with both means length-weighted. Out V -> 0.7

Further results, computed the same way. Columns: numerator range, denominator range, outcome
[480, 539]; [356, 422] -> 0.74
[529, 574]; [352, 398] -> 0.91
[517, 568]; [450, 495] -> 0.93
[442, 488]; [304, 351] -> 0.89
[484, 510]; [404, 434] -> 0.80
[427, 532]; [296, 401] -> 0.83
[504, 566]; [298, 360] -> 0.75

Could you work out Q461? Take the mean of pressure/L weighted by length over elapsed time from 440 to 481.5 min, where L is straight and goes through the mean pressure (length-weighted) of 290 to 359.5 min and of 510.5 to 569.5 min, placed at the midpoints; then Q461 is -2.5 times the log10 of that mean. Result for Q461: -0.10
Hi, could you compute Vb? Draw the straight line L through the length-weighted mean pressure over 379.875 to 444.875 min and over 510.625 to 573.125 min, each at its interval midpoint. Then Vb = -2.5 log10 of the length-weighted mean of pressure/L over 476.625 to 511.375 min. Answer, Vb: 0.14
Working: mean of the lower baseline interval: 11.9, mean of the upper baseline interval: 9.83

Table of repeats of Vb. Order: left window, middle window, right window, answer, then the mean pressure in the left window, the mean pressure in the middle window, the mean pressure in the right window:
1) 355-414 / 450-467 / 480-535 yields -0.23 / 11.9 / 12.3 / 8.64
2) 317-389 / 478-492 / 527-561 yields 0.19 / 12.5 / 9.43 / 10.7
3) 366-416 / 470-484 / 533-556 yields 0.09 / 11.8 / 10.3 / 10.8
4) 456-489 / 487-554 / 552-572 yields 0.21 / 10.9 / 9.21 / 11.3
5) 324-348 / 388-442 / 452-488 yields 0.01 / 13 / 11.8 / 11.1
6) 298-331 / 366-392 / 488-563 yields -0.04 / 12.5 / 12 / 9.46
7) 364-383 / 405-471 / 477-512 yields -0.15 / 11.9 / 12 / 9.23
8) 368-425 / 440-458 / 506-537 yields -0.21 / 11.8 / 12.3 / 7.9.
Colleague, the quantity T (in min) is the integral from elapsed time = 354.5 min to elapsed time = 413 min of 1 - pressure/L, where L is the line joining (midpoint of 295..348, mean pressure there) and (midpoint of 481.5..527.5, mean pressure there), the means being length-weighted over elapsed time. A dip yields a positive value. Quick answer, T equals -3.9 min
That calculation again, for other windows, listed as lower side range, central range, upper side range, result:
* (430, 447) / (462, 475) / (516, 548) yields -0.4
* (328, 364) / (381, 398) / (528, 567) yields 0.3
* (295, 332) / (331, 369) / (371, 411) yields -1.1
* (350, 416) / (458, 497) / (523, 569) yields 2.0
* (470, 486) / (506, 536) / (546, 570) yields 8.3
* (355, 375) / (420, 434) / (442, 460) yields 0.5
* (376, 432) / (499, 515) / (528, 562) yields 4.8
